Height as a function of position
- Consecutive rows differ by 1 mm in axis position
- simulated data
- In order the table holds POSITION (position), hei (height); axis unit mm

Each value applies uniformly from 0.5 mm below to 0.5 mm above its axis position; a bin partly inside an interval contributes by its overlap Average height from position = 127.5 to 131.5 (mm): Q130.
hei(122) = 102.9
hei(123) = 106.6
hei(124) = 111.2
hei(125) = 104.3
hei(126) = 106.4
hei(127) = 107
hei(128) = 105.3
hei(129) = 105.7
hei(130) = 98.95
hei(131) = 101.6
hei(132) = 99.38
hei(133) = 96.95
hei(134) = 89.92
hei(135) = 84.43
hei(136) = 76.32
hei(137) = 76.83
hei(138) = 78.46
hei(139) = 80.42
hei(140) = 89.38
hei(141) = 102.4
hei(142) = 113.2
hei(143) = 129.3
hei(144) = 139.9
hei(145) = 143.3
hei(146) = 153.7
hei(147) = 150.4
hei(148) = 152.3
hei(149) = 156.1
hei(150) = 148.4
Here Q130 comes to 103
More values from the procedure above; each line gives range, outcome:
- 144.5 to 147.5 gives 149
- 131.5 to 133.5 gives 98.2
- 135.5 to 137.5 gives 76.6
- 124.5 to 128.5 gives 106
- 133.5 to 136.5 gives 83.6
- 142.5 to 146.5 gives 142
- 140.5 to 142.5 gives 108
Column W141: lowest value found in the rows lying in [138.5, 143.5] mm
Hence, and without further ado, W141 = 80.42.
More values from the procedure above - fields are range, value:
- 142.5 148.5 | 129.3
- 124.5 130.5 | 98.95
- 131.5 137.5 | 76.32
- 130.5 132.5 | 99.38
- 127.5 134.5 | 89.92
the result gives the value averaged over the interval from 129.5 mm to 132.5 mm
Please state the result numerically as 100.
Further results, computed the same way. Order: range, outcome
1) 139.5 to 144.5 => 115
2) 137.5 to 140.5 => 82.8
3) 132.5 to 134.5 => 93.4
